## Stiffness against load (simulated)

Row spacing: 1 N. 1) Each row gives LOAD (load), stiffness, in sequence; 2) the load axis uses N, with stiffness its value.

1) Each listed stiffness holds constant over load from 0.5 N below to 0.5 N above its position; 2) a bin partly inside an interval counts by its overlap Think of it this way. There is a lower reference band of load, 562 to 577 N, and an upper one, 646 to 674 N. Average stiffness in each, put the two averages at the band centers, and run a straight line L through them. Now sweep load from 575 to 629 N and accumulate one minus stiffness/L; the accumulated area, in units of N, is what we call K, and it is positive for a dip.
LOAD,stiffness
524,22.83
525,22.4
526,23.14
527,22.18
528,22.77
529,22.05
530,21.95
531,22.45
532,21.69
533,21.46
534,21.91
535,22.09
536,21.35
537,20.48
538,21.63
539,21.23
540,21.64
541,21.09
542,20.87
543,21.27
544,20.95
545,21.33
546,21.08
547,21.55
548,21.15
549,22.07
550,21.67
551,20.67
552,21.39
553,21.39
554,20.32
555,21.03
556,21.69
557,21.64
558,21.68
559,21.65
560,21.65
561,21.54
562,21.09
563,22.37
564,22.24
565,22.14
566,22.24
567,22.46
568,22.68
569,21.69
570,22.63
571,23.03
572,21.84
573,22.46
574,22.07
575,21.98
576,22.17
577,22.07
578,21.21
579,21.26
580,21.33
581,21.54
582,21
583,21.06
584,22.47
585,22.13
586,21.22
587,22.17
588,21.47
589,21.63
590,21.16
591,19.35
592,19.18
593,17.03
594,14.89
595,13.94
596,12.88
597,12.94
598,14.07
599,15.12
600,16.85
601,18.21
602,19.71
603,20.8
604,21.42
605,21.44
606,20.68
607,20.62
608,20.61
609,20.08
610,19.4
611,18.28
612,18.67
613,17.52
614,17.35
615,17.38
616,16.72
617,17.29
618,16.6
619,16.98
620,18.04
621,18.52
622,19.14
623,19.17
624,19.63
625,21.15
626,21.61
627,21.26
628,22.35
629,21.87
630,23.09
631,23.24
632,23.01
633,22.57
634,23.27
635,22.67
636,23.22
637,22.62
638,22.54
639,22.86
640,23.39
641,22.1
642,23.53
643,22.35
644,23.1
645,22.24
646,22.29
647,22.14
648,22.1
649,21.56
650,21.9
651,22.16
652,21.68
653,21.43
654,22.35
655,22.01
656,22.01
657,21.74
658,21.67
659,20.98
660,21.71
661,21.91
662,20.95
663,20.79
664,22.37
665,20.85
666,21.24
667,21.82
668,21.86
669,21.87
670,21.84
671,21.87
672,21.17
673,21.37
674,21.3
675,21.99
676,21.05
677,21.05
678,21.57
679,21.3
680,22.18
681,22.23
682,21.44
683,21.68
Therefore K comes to 6.7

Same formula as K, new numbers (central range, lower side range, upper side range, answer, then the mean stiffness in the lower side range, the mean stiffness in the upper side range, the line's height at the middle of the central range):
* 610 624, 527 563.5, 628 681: 2.5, 21.5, 22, 21.9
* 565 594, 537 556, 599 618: -2.1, 21.2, 18.9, 20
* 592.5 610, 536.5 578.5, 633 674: 3.3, 21.6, 22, 21.8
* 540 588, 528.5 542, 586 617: -3.5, 21.6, 18.4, 20.2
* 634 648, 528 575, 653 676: -0.7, 21.7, 21.6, 21.6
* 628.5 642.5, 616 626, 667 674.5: -2.4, 18.6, 21.6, 19.5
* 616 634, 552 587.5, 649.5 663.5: 1.2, 21.8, 21.7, 21.7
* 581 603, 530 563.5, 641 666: 3.1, 21.4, 21.9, 21.6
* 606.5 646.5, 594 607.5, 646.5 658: -2.0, 17.5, 21.9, 19.7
